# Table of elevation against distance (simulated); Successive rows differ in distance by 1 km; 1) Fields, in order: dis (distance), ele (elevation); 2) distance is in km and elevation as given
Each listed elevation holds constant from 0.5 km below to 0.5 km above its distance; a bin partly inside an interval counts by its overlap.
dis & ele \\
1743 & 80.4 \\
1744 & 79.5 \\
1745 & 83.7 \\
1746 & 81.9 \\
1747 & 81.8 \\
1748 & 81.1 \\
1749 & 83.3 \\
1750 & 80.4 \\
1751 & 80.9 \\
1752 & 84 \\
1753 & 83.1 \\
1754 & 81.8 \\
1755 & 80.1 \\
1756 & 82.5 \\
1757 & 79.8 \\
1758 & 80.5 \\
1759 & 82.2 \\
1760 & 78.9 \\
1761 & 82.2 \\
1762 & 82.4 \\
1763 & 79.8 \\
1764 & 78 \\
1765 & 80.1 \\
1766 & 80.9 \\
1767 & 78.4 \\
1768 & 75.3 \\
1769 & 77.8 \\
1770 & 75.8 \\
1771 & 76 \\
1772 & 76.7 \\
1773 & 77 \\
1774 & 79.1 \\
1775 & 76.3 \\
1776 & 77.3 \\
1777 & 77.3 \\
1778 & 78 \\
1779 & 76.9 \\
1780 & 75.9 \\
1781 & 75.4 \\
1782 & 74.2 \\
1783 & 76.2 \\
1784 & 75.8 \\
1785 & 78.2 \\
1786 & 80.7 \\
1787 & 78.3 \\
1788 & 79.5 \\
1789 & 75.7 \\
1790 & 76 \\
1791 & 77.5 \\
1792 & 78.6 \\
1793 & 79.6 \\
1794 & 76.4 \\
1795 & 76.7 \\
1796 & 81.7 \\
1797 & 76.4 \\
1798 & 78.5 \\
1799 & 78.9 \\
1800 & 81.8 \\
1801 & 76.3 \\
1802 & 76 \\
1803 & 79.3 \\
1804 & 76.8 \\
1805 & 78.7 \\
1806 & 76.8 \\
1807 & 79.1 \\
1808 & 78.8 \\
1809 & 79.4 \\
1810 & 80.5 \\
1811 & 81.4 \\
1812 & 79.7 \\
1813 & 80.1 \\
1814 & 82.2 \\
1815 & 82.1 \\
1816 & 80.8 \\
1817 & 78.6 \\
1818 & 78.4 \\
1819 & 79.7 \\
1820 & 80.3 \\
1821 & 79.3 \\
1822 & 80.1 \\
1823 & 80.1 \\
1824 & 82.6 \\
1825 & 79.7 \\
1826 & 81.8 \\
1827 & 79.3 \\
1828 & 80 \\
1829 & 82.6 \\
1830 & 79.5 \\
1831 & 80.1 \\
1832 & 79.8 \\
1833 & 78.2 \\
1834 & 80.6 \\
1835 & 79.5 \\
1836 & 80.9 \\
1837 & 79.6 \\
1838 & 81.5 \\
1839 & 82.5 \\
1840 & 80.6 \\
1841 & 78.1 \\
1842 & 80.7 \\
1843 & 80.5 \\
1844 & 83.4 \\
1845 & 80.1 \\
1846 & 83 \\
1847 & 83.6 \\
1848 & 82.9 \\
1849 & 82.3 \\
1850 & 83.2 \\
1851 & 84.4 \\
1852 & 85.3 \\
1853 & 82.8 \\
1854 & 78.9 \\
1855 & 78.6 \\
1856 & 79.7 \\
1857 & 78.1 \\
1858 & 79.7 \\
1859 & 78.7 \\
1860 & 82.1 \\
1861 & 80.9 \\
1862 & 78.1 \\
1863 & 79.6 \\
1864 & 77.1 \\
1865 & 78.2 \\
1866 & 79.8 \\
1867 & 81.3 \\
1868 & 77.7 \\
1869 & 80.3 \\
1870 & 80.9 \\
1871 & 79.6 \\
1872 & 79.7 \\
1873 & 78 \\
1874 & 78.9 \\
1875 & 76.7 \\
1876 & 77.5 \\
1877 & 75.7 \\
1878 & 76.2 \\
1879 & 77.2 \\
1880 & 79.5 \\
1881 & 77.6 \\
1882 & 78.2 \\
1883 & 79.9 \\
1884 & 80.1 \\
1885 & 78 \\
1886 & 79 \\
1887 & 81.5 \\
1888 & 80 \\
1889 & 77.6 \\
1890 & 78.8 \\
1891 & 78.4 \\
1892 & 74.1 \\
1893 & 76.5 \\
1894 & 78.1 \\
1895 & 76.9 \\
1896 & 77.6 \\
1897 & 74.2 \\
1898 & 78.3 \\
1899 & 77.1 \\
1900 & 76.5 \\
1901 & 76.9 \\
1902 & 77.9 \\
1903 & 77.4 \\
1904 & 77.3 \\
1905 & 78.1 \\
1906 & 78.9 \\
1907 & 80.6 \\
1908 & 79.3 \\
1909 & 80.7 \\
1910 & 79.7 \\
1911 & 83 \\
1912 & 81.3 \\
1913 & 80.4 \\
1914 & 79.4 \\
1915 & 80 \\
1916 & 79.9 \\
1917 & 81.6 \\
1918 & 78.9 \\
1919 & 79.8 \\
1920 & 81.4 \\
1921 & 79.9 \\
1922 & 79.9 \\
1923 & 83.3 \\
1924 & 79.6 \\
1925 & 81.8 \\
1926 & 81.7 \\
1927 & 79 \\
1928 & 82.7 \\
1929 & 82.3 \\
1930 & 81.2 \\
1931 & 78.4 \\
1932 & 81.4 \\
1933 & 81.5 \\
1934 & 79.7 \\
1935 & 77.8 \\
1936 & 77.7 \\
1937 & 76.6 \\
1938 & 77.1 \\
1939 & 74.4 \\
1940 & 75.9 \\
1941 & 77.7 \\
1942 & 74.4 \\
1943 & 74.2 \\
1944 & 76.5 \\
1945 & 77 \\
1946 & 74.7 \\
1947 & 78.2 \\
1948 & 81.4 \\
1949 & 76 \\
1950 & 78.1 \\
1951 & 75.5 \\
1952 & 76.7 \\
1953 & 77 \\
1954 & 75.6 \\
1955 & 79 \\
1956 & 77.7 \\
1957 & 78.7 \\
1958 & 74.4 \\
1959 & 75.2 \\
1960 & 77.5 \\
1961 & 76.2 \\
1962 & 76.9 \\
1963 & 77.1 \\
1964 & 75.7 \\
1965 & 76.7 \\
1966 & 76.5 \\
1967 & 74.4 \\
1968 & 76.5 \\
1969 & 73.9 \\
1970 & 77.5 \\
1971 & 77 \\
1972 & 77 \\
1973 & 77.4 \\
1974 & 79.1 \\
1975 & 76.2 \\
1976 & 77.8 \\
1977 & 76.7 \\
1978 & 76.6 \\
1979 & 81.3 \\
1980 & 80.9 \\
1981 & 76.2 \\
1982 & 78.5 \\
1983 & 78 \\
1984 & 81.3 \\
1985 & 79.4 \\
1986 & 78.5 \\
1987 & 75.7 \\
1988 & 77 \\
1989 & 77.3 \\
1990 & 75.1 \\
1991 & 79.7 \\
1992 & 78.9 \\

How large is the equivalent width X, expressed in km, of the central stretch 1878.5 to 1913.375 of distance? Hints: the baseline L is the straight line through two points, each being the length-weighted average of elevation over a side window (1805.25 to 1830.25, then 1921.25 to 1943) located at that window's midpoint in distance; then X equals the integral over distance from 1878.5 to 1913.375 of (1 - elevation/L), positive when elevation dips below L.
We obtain 0.4 km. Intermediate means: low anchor 80.1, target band 78.5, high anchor 79.1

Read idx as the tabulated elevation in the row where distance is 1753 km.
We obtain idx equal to 83.1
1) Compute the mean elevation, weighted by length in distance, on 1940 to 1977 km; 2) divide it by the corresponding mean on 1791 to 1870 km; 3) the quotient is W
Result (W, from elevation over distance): 1.0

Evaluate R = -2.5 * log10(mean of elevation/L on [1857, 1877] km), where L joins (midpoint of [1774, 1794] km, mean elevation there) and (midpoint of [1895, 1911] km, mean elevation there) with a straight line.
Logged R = -0.02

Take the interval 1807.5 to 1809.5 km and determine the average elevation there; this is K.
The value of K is 79.1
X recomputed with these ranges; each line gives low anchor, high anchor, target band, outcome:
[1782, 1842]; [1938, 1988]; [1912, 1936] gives -0.9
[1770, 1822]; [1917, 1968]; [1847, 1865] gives -0.6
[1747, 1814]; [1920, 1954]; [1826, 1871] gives -1.1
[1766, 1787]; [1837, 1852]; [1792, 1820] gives 0.0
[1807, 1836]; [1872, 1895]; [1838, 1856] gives -0.6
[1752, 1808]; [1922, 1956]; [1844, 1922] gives -1.0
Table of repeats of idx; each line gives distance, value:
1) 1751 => 80.9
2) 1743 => 80.4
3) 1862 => 78.1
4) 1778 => 78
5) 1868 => 77.7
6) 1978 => 76.6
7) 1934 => 79.7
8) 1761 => 82.2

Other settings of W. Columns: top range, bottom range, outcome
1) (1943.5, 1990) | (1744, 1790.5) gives 0.98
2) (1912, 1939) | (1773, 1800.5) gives 1.03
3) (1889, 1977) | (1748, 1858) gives 0.98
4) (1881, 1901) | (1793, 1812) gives 0.99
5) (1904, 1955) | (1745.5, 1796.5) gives 1.00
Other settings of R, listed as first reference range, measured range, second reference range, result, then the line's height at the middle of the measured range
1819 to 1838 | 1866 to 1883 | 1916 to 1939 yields 0.02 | 80.1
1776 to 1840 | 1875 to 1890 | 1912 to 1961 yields 0.00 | 78.7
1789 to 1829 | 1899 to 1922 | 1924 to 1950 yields -0.01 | 78.6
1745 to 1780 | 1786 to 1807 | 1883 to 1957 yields 0.02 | 79.4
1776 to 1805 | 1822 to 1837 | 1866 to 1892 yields -0.03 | 78.1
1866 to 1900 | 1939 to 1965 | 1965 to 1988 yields 0.01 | 77.7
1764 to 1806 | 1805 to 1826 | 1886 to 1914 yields -0.03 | 77.8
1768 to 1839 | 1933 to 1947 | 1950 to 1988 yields 0.01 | 77.5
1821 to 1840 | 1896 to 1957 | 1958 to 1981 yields -0.01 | 78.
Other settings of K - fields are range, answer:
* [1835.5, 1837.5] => 80.2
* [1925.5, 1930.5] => 81.4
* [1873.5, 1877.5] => 77.2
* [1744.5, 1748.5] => 82.1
